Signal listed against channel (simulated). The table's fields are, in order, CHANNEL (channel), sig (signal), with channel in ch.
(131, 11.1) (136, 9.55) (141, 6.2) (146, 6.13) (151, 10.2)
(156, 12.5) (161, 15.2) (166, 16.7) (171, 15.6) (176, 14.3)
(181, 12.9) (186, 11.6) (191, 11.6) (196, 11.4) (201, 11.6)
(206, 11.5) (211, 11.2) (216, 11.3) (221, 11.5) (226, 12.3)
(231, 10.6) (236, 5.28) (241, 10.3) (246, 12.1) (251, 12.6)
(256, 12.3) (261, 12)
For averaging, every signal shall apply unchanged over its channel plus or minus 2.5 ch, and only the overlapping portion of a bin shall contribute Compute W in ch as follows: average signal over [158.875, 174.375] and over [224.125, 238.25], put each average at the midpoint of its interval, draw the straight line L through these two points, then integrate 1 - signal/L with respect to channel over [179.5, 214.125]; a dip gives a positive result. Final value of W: 2.90 ch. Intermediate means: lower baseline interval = 15.8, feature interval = 11.6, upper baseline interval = 9.34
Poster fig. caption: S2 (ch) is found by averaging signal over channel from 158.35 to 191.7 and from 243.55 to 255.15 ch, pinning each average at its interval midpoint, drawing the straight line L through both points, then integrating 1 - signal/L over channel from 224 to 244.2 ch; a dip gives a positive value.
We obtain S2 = 4.89 ch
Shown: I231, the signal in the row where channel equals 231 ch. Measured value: 10.6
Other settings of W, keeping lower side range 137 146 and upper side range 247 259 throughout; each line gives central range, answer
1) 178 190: -4.6 ch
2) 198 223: -2.9 ch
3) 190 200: -2.2 ch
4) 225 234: 0.2 ch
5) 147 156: -3.6 ch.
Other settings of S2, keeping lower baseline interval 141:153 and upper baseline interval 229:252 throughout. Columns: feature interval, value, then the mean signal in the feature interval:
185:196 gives -3.5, 11.6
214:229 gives -3.4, 11.7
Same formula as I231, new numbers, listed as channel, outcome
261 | 12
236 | 5.28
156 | 12.5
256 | 12.3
